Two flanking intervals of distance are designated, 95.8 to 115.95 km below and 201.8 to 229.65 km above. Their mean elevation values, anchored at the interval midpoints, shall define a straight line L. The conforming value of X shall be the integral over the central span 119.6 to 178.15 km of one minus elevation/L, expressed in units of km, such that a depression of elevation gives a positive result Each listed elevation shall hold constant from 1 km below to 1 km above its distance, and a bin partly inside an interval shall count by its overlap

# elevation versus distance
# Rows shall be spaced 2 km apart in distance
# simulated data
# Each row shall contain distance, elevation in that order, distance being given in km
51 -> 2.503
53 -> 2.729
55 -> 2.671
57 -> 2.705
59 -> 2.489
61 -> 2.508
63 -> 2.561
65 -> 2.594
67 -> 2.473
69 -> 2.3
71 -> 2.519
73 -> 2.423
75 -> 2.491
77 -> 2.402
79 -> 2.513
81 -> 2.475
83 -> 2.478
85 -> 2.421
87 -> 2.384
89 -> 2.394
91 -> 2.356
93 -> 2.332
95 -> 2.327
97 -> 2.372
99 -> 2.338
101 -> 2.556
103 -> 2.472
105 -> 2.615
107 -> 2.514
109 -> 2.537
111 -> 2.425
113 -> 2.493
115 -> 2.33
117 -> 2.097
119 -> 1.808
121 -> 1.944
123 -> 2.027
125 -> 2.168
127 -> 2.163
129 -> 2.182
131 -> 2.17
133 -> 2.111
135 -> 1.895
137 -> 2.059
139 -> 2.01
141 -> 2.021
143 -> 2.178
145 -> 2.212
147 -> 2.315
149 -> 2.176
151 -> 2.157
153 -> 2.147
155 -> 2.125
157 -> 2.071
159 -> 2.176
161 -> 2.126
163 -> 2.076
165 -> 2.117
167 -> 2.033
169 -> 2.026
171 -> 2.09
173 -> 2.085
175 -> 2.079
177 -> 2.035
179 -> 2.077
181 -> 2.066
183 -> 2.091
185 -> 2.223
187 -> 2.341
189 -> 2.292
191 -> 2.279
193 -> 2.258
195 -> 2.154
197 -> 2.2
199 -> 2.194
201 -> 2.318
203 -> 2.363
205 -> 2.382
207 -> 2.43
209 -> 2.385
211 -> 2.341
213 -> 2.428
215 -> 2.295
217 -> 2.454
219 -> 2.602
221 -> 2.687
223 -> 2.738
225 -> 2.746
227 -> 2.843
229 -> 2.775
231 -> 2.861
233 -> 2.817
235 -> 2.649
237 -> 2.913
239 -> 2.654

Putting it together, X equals 9.1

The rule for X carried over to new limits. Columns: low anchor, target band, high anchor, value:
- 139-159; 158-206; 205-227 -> 3.34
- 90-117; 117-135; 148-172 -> 1.83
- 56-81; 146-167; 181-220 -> 2.04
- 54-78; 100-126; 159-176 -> 0.11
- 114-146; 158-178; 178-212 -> 0.93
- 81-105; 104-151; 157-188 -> 1.85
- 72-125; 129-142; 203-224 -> 1.85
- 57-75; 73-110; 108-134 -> -1.43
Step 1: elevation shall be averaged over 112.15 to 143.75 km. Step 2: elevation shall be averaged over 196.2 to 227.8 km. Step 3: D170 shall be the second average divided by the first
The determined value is 1.17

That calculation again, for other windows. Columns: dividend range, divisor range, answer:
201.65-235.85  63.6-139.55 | 1.11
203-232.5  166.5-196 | 1.20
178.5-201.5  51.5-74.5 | 0.87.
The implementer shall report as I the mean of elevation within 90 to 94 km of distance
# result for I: 2.34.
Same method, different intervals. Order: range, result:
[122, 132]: 2.14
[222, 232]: 2.79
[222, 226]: 2.74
